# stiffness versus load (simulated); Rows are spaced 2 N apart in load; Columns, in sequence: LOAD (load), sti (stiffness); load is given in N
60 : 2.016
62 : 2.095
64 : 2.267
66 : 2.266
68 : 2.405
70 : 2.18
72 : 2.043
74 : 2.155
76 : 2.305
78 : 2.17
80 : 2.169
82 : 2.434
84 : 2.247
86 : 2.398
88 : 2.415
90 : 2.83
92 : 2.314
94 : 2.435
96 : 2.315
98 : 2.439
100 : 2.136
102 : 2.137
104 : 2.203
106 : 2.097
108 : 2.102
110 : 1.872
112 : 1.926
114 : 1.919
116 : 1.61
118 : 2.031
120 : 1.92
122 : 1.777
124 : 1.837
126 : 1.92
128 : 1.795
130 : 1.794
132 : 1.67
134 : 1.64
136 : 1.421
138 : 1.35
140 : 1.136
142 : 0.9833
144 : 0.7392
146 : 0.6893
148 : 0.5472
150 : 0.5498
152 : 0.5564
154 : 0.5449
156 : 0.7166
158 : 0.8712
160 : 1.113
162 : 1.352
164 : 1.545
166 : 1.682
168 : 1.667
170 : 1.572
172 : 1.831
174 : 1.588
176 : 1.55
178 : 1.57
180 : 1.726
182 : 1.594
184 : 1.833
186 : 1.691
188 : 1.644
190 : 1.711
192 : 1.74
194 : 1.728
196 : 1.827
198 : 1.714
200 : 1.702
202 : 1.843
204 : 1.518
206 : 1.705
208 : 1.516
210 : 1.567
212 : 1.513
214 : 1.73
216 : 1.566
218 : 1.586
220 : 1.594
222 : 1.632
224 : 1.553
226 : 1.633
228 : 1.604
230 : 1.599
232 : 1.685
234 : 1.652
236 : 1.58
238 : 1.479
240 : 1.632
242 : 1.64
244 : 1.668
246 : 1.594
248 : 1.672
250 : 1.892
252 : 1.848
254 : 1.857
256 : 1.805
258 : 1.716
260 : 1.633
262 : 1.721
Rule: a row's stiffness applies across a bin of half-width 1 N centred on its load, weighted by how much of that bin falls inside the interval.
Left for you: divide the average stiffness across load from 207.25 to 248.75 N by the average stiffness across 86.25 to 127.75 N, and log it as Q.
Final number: 0.76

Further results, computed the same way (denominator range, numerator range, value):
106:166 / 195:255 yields 1.19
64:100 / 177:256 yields 0.72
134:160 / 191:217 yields 1.89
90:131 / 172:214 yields 0.82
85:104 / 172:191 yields 0.70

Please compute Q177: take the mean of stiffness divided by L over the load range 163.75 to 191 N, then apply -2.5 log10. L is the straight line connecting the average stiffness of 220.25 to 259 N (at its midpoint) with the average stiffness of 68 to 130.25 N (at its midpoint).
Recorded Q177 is 0.13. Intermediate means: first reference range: 2.14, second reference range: 1.67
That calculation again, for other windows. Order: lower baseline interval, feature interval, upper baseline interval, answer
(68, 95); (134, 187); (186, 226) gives 0.436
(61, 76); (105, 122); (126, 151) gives -0.219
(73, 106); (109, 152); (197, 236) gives 0.399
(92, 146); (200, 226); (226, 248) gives 0.027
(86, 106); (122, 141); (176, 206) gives 0.282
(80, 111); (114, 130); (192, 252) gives 0.169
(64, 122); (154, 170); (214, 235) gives 0.444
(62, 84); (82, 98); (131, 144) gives -0.214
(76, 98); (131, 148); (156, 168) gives 0.369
